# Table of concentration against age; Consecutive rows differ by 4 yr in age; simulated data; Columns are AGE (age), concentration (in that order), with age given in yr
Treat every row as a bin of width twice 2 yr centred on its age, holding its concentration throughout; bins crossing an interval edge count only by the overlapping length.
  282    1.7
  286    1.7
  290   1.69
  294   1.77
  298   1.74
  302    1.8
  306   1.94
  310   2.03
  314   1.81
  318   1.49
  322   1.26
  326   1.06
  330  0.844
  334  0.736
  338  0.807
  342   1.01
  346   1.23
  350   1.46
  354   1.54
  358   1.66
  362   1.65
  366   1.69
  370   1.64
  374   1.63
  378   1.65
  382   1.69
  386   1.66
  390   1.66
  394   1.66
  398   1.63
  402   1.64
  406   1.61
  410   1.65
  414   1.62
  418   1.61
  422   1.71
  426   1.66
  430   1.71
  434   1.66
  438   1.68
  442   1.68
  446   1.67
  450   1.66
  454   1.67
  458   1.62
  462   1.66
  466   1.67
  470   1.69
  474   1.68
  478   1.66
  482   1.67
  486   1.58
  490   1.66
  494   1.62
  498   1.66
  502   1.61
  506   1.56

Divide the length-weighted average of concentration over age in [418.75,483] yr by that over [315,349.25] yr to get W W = 1.53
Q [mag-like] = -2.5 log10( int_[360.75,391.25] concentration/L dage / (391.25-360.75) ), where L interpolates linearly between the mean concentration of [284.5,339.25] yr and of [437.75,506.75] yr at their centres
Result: -0.07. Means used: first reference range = 1.48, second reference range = 1.65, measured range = 1.66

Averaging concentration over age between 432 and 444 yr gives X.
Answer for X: 1.67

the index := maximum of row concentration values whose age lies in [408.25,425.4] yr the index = 1.71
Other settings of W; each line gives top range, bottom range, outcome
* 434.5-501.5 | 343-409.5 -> 1.04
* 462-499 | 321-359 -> 1.45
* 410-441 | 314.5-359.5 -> 1.38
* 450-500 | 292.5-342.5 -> 1.17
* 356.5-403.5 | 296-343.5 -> 1.20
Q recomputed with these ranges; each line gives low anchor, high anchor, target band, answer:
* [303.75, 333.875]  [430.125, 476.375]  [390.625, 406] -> -0.04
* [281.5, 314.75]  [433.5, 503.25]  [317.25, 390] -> 0.26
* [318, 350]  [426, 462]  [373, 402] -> -0.22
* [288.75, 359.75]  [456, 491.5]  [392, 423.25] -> -0.06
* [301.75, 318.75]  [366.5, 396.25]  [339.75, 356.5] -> 0.31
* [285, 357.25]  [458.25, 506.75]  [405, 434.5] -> -0.06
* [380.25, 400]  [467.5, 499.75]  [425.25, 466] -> -0.01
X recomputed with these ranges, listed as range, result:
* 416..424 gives 1.66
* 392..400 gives 1.65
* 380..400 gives 1.66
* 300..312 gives 1.92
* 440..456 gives 1.67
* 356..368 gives 1.67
